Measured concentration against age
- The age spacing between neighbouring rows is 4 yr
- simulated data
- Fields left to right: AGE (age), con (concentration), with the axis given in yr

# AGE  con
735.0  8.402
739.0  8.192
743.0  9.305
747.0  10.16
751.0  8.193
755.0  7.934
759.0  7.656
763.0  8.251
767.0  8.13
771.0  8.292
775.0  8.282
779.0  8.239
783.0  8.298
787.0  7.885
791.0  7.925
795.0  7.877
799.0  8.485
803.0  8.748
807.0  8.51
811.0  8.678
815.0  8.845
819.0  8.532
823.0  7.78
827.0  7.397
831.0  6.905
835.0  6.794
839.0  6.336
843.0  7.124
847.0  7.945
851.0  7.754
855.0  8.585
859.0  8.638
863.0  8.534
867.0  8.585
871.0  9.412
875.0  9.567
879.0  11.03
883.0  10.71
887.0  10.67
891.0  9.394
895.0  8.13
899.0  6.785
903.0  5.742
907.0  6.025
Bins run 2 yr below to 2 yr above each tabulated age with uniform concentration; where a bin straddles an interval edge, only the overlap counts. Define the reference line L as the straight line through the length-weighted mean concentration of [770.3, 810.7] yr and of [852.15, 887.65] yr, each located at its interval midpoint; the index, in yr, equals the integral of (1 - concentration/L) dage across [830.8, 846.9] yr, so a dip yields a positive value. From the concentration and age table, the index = 3.71 yr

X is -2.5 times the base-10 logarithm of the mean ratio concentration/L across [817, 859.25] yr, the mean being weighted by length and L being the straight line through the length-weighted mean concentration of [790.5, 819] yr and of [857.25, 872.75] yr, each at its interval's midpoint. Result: 0.14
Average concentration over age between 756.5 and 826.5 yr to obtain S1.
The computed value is 8.24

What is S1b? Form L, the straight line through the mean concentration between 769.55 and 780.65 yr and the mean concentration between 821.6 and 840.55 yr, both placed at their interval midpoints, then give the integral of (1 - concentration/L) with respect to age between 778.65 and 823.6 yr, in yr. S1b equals -3.8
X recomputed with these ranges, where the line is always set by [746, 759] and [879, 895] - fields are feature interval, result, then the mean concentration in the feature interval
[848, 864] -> 0.166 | 8.34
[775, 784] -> 0.068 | 8.27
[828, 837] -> 0.338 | 6.91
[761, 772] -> 0.056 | 8.22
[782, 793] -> 0.114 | 8.01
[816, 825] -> 0.131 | 8.23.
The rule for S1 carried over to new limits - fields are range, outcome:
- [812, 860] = 7.72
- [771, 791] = 8.16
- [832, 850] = 7.08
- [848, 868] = 8.39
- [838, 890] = 8.9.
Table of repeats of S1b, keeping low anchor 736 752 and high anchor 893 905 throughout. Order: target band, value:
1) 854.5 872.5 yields -3.4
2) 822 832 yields 0.6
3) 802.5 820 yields -1.3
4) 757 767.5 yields 0.9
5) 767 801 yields 1.1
